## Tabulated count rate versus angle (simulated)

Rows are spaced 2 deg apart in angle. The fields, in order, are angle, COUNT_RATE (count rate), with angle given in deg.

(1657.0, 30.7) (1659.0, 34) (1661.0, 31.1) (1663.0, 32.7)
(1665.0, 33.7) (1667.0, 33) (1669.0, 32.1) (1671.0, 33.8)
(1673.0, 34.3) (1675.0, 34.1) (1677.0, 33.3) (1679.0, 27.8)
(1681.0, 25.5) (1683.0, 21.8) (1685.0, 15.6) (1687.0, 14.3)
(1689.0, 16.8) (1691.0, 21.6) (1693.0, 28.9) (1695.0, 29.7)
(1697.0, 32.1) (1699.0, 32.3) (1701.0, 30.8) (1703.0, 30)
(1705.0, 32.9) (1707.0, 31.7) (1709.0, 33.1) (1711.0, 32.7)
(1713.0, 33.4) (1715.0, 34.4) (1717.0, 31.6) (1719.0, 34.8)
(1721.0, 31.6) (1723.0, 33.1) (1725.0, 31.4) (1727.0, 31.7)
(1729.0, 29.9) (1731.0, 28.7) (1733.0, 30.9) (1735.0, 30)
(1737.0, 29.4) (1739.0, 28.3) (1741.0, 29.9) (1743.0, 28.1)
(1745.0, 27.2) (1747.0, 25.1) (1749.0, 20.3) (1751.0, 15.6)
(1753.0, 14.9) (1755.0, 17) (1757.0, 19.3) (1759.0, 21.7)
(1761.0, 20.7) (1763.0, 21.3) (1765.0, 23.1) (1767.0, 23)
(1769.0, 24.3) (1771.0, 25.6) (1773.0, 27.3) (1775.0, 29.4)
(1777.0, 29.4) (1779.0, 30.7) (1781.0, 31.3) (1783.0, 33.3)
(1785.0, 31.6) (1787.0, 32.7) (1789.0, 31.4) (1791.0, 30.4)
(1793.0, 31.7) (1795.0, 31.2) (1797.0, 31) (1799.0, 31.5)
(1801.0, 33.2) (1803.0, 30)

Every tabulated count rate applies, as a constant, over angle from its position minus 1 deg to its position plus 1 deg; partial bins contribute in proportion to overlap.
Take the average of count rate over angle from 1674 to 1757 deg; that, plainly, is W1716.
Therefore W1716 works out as 27.8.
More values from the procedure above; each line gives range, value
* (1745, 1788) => 24.7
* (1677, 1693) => 21.8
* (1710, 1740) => 31.5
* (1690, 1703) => 29.3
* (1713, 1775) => 26.5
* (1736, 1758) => 23.2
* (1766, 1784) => 28.3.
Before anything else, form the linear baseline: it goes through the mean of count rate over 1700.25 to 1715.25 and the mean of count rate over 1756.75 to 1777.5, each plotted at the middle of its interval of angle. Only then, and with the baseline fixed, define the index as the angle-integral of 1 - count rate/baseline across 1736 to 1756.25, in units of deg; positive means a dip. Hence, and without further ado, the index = 2.7 deg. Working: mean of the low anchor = 32.3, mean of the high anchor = 24.1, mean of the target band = 23.5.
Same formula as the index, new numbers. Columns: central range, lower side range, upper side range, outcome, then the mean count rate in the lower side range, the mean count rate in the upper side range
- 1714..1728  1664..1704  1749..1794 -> -2.9 deg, 28.1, 25.6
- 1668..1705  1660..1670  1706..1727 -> 5.6 deg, 32.5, 32.7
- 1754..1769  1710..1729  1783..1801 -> 5.1 deg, 32.6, 31.6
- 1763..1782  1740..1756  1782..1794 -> 0.9 deg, 22.3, 31.9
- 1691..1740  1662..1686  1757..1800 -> -3.5 deg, 29.8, 28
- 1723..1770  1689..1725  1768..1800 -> 8.6 deg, 31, 30.2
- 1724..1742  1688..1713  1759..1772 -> -2.6 deg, 29.5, 22.9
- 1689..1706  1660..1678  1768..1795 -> 1.7 deg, 33.1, 30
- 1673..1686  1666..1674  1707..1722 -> 2.5 deg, 33.3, 33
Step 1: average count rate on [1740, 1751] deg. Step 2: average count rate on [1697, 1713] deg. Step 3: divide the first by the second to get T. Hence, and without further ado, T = 0.79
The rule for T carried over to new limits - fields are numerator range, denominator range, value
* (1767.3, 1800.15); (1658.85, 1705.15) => 1.05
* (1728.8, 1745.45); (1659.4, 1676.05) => 0.88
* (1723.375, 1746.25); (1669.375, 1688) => 1.10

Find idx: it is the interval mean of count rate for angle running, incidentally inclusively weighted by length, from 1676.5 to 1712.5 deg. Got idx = 27.3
